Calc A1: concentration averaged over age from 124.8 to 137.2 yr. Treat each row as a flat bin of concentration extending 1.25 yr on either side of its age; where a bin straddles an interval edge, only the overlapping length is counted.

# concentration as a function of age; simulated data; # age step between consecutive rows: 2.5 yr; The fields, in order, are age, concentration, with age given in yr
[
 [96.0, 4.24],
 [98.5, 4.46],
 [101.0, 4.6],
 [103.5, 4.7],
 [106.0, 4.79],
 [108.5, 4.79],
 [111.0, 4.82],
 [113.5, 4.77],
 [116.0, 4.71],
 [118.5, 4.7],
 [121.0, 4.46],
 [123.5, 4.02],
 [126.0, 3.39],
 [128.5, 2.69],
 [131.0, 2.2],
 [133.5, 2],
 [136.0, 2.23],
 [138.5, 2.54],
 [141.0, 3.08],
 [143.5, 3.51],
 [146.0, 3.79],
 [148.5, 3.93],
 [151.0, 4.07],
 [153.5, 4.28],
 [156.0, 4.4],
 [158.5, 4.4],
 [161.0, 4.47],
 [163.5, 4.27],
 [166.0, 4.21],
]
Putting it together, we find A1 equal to 2.5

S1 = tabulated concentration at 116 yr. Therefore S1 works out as 4.71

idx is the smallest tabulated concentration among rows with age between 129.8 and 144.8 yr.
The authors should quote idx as 2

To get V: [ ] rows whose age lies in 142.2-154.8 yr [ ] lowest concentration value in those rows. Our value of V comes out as 3.51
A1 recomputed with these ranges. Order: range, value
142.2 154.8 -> 3.91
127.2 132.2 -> 2.46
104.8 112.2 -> 4.8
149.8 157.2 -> 4.25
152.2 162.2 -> 4.39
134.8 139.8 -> 2.39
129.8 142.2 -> 2.41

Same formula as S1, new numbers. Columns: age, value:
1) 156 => 4.4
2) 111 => 4.82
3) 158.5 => 4.4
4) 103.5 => 4.7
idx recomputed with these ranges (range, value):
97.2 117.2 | 4.46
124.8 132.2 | 2.2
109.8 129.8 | 2.69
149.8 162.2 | 4.07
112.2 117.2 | 4.71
